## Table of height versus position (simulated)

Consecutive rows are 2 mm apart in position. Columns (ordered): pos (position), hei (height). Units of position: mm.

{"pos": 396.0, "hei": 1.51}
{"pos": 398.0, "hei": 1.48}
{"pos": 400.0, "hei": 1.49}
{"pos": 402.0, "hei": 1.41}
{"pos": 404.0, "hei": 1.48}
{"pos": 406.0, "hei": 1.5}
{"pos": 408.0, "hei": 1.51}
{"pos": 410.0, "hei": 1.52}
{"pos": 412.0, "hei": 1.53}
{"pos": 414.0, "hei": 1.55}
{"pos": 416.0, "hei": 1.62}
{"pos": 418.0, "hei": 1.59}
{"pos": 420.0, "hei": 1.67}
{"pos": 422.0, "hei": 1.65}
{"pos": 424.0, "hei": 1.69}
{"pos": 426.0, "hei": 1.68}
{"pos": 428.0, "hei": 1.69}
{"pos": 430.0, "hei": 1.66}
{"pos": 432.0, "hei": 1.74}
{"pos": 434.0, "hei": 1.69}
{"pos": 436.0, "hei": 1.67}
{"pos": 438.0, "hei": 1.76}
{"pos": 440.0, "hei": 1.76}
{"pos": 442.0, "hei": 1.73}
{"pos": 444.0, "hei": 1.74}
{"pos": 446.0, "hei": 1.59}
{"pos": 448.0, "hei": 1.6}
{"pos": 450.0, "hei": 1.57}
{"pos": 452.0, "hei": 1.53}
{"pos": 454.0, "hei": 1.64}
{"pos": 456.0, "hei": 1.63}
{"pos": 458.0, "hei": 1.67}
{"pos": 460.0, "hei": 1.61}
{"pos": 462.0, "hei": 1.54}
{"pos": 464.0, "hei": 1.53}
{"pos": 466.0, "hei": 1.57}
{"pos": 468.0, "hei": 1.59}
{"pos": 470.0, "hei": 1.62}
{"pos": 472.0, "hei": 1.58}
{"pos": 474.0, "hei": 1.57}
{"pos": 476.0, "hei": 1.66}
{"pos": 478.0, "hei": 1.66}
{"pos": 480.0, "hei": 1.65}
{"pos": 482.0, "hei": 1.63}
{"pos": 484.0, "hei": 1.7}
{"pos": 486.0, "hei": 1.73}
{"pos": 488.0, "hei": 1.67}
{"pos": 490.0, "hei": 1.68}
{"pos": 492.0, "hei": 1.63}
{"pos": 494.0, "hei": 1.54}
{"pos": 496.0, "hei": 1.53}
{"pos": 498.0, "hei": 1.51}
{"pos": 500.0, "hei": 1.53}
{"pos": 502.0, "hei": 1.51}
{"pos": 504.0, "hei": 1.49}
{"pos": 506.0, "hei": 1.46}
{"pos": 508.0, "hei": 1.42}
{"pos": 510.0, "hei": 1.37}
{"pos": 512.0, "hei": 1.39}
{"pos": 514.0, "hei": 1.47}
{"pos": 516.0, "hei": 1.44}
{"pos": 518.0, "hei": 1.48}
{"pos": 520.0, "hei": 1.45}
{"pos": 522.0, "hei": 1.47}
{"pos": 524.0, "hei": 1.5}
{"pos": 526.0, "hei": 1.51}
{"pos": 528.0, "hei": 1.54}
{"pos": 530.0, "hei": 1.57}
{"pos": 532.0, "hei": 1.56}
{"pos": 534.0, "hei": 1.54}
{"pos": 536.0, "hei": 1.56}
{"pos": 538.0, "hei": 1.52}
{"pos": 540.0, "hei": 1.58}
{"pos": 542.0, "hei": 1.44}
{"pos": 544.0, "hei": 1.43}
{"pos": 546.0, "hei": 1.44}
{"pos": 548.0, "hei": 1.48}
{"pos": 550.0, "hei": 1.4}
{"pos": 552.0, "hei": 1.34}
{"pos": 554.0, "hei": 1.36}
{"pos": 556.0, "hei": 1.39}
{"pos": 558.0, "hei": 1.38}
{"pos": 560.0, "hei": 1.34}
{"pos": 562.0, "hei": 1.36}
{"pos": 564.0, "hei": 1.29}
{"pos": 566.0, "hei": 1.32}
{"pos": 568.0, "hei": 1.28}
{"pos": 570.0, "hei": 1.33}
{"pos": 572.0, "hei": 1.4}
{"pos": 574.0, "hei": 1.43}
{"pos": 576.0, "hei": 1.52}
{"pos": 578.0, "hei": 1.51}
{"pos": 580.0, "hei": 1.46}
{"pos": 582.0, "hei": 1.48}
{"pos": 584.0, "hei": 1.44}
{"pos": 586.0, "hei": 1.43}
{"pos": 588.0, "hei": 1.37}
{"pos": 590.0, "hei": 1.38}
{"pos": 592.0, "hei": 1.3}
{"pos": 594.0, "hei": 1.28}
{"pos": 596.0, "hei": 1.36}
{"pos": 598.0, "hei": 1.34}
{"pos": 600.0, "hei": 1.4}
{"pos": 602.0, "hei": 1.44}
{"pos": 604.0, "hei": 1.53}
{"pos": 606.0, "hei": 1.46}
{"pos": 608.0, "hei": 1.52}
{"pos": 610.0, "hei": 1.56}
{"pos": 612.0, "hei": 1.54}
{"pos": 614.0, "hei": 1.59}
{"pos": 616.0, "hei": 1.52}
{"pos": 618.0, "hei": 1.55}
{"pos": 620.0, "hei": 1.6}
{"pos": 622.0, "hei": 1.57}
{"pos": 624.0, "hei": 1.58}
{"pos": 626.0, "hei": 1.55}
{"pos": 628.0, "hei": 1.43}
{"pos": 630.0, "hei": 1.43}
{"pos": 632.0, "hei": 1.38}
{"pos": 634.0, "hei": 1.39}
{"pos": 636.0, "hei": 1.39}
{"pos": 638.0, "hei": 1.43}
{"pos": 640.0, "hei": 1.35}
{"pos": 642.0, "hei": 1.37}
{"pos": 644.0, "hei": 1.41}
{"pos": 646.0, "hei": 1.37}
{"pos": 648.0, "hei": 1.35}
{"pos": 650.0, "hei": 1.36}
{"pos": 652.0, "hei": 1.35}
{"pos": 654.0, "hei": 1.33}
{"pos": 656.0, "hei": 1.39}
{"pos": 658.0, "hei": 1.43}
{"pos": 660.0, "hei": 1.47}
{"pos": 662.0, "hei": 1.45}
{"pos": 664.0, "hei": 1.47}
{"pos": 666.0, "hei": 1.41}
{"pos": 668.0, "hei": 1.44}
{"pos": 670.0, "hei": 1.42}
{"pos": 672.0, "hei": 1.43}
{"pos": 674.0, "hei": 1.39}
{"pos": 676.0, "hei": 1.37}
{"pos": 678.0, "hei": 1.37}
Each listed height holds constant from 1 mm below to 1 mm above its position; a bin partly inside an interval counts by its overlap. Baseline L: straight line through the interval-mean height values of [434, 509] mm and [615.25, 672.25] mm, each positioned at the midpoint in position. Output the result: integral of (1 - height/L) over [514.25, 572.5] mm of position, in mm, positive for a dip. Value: 3.7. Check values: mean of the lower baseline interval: 1.61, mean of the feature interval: 1.44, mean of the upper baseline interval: 1.43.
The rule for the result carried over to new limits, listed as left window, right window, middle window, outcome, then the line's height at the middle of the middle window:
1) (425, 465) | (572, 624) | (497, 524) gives 1.88 mm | 1.57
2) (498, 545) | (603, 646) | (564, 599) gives 2.29 mm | 1.48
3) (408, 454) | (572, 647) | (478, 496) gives -0.73 mm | 1.58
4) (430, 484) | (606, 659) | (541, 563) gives 2.01 mm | 1.54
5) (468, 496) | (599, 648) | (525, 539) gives 0.30 mm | 1.58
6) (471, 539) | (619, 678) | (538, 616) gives 3.28 mm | 1.48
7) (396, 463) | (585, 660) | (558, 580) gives 1.49 mm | 1.48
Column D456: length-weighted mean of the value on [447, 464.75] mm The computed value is 1.59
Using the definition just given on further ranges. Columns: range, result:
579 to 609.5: 1.42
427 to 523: 1.59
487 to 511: 1.53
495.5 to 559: 1.47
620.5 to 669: 1.42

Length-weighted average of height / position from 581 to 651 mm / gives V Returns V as 1.44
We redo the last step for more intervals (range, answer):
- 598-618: 1.5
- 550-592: 1.39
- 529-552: 1.49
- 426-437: 1.69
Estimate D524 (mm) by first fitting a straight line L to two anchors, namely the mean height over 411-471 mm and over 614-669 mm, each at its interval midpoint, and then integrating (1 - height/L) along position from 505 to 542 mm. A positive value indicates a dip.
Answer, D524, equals 1.6 mm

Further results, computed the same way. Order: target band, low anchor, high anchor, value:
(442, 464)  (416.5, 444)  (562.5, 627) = 0.58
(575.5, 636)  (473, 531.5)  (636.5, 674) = -0.63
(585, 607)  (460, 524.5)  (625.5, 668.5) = 0.95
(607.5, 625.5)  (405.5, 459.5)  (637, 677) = -1.46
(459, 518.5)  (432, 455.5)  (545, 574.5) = -0.36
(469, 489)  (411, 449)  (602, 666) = -0.42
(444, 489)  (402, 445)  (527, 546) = -0.76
